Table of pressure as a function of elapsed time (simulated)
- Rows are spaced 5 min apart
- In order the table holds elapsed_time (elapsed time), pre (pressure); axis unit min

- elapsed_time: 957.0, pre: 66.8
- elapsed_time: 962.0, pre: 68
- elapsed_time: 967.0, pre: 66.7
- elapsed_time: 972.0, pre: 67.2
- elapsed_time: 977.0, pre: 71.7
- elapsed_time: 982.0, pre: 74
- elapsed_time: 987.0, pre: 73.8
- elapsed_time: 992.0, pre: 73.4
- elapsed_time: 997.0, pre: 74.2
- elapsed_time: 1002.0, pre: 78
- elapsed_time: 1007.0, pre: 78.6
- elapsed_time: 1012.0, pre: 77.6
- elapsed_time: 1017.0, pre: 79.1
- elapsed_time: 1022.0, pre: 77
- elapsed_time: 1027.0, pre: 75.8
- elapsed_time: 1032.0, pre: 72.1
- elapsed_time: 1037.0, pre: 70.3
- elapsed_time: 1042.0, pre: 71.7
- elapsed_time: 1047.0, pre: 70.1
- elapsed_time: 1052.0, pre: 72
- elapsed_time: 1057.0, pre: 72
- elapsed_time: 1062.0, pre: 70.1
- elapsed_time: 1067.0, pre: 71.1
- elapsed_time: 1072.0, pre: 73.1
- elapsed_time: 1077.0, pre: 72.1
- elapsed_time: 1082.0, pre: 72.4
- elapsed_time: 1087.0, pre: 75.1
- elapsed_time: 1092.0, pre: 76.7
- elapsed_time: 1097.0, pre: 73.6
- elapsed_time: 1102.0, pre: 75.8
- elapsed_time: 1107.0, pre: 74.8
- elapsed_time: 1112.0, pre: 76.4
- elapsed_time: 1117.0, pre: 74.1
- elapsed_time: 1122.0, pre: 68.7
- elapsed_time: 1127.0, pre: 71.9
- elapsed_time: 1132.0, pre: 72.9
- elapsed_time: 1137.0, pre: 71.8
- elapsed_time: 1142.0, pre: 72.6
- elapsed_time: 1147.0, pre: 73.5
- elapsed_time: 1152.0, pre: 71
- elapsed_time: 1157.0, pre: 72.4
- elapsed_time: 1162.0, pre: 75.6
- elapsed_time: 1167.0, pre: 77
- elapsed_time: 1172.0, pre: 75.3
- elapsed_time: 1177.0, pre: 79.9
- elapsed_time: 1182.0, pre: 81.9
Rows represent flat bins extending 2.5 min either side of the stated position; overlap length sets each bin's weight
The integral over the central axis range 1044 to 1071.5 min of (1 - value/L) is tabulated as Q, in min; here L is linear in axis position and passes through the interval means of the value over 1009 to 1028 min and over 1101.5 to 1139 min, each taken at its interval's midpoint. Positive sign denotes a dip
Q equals 1.68 min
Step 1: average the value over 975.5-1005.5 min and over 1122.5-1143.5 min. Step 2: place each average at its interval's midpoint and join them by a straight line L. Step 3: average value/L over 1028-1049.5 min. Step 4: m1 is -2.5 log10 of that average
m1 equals 0.03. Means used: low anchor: 74.4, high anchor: 71.9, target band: 71.4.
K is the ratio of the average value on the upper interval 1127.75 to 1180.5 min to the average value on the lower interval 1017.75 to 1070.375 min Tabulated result 1.0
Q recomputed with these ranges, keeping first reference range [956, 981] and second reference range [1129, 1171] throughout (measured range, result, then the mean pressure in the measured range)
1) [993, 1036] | -4.0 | 76.2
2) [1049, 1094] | -0.9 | 72.7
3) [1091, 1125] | -0.9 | 74.2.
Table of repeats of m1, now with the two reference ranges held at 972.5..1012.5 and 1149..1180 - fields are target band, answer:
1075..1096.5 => 0.013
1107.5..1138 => 0.034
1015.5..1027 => -0.039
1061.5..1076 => 0.048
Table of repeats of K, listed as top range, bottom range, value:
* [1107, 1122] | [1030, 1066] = 1.04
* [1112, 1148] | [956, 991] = 1.03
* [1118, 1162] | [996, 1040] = 0.95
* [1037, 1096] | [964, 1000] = 1.01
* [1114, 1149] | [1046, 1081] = 1.01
